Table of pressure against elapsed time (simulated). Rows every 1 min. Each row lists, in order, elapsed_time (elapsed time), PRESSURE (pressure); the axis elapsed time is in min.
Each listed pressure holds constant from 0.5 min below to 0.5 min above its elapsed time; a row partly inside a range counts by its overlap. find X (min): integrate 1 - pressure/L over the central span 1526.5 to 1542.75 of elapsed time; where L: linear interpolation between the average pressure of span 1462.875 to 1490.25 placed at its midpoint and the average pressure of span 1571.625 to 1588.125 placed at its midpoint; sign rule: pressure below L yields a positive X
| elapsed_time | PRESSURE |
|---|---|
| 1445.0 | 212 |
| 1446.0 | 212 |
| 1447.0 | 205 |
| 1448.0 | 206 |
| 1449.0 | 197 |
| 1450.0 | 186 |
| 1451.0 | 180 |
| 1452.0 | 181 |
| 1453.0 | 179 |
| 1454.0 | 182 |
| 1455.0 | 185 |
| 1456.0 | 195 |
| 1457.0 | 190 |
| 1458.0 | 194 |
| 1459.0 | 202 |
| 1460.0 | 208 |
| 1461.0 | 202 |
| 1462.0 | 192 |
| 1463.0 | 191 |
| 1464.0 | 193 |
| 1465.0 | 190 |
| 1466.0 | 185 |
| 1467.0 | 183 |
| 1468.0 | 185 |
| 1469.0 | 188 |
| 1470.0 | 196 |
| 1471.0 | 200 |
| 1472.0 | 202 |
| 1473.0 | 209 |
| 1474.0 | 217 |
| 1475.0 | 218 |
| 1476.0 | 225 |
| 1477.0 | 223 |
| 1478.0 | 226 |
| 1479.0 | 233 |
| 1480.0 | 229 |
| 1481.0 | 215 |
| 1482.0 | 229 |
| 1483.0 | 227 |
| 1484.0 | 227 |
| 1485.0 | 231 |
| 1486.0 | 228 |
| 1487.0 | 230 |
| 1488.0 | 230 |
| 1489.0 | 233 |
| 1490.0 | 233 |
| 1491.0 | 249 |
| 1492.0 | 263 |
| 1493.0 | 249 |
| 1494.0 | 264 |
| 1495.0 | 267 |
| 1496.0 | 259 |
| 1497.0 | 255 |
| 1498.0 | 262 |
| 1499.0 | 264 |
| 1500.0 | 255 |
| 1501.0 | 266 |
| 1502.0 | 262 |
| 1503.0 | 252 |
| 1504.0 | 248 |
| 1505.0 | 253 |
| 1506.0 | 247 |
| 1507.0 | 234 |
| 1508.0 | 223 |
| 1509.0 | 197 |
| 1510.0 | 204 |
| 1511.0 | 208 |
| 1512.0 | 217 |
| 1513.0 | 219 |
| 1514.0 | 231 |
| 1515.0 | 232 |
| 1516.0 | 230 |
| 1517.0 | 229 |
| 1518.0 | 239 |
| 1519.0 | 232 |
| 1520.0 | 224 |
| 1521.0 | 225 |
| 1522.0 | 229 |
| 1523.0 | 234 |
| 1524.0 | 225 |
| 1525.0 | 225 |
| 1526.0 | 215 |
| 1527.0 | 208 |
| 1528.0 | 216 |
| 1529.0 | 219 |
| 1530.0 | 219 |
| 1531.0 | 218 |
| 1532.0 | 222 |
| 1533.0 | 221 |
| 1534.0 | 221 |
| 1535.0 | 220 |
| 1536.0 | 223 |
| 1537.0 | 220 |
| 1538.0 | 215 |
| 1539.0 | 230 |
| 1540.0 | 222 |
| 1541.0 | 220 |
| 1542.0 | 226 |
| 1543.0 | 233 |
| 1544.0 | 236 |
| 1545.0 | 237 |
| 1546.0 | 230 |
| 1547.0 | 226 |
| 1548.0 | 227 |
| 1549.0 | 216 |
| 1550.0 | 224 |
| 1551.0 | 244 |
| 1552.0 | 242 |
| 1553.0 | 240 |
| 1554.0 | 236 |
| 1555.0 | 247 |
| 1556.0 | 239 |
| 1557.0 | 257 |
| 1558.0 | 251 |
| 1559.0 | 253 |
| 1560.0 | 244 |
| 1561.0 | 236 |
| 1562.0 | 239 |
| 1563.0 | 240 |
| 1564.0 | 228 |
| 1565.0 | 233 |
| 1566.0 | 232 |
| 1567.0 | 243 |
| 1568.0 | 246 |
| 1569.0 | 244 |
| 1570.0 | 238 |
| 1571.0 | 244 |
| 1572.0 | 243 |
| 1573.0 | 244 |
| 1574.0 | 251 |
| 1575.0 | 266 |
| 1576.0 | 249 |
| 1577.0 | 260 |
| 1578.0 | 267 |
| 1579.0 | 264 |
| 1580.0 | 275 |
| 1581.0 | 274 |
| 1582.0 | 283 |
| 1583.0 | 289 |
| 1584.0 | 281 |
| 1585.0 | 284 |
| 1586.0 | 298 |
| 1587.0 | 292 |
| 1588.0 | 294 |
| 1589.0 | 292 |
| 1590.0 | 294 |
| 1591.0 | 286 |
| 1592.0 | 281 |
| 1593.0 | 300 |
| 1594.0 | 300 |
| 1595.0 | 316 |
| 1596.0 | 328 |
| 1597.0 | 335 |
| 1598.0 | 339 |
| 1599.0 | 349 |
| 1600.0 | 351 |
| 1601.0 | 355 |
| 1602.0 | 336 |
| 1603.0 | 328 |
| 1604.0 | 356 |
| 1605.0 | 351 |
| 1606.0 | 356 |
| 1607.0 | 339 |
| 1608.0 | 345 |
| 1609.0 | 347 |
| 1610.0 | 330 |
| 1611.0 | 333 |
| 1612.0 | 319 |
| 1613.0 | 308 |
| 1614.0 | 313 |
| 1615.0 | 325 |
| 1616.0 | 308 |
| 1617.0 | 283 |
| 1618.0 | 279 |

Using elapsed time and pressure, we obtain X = 1.7 min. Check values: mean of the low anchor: 214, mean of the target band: 220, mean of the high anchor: 271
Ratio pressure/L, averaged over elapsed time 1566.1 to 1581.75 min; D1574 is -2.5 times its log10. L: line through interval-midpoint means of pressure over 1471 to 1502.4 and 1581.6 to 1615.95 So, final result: 0.18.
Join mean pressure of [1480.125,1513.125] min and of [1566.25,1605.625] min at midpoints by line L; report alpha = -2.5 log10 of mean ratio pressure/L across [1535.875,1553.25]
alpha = 0.17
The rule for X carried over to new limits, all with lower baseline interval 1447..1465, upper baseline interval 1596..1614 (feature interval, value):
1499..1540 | 4.1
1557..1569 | 2.3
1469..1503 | -2.0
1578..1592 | 1.5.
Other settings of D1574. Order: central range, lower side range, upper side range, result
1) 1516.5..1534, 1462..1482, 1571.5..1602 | 0.10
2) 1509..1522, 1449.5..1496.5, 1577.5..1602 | 0.10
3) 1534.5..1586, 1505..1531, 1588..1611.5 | 0.14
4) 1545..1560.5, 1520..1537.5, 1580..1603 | 0.07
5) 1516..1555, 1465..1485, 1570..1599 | 0.11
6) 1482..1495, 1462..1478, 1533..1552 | -0.16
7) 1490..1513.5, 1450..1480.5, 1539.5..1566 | -0.14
